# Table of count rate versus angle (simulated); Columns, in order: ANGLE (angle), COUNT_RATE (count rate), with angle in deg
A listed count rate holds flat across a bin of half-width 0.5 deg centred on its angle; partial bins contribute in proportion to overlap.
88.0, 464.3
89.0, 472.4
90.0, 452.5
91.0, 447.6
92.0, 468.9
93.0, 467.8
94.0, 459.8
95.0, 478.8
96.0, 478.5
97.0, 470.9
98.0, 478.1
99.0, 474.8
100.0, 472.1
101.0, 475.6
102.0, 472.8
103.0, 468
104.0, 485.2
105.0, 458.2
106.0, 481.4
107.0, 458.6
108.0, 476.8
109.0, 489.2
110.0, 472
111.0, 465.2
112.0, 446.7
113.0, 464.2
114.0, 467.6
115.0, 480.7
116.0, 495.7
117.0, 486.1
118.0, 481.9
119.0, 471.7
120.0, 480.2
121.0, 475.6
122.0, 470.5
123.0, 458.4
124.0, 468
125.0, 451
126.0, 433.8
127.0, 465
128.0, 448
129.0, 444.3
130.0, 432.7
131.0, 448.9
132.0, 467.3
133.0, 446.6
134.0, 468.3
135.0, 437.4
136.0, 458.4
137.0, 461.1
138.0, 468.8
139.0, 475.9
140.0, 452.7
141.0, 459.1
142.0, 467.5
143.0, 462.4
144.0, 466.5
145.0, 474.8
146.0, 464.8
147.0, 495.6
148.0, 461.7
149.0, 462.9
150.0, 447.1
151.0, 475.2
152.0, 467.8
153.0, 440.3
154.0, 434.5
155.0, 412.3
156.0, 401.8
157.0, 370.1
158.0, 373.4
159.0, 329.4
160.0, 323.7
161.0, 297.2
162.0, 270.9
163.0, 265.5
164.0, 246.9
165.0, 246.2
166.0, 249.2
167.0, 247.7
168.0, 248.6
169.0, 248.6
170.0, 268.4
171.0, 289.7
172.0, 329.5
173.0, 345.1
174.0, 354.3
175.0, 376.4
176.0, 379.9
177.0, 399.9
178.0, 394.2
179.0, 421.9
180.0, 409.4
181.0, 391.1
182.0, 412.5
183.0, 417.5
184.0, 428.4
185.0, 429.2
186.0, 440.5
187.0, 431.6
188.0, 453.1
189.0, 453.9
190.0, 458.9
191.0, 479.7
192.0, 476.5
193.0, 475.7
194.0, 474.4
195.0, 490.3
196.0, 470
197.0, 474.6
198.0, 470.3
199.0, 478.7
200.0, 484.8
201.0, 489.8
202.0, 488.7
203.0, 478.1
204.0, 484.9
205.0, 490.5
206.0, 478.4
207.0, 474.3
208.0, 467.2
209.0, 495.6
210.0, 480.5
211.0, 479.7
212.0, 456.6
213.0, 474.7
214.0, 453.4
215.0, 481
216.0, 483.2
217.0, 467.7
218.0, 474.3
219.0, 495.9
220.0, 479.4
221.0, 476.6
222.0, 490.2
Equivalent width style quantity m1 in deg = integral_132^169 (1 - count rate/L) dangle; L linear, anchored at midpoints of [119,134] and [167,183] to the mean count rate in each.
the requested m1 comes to 0.7 deg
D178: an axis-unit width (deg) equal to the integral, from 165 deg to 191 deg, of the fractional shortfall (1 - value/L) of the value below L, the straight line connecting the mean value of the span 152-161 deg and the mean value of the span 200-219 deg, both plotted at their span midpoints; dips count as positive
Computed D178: 3.3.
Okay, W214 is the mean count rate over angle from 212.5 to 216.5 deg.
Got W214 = 473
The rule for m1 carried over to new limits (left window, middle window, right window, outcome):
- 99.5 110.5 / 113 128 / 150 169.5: -1.2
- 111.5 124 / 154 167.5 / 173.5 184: 3.4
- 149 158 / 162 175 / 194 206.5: 4.8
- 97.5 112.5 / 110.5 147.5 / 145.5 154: 0.2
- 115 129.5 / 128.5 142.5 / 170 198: 0.0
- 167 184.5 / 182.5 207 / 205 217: -2.7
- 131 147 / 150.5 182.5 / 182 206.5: 8.0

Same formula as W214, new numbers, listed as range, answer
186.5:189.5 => 446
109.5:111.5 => 469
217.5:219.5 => 485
